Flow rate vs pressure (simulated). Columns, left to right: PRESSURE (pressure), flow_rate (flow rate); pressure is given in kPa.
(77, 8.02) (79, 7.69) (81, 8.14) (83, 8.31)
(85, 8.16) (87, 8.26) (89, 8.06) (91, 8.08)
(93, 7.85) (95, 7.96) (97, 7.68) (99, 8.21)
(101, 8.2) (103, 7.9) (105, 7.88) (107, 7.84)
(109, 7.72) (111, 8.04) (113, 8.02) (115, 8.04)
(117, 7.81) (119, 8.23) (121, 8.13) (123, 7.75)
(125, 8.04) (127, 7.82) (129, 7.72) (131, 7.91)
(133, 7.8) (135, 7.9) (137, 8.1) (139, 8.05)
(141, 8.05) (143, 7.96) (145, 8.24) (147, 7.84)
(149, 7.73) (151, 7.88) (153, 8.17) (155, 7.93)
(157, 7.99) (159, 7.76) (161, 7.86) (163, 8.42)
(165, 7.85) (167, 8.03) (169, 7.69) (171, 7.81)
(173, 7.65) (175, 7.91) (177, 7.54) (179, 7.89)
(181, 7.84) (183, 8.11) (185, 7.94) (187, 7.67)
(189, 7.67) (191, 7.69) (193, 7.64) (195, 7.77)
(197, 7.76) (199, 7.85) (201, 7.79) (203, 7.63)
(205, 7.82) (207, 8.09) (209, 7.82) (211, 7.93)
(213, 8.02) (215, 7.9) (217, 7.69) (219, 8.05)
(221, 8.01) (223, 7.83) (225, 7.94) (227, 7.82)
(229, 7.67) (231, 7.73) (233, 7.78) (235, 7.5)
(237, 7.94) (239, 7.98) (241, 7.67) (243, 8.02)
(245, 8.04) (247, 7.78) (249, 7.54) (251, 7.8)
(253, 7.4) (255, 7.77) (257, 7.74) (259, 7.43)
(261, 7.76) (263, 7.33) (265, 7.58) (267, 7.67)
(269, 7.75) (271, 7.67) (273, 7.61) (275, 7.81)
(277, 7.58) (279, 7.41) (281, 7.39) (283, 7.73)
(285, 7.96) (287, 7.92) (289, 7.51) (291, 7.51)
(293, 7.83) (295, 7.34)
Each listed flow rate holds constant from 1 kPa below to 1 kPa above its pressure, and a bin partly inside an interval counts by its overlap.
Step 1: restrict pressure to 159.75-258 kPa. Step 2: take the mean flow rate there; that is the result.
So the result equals 7.82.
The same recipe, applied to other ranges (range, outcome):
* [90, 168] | 7.96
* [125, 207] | 7.87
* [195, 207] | 7.8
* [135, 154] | 8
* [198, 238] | 7.84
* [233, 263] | 7.73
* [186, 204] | 7.72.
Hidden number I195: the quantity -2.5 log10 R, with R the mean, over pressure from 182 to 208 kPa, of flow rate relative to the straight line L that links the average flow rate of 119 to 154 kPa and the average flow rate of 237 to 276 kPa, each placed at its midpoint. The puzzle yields 0.00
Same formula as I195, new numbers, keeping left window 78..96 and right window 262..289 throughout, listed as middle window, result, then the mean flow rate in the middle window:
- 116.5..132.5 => 0.01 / 7.93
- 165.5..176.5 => 0.01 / 7.81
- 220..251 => -0.01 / 7.82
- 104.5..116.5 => 0.01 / 7.92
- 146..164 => -0.01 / 7.95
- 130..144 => 0.00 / 7.97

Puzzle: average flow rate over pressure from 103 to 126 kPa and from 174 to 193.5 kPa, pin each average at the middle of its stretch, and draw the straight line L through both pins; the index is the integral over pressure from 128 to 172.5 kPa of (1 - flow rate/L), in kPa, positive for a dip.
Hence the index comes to -0.38 kPa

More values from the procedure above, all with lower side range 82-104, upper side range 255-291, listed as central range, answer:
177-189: 0.01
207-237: -0.34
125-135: 0.16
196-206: 0.05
